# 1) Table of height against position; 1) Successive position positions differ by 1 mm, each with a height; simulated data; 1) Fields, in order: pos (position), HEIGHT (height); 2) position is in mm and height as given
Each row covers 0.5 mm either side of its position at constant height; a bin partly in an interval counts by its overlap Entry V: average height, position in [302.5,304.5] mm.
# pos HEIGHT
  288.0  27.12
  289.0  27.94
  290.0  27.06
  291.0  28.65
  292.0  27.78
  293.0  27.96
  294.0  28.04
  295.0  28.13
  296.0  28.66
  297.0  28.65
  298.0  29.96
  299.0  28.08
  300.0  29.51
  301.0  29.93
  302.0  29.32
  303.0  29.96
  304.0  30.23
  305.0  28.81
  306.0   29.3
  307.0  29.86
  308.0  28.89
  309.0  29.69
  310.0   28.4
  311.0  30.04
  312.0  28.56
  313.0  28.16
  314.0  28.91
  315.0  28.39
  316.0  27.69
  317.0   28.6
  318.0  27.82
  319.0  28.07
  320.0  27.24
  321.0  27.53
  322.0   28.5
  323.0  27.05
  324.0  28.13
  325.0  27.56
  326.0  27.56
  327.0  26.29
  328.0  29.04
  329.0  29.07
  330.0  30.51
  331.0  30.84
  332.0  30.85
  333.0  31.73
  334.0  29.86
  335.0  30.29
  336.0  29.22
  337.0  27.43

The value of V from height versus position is 30.1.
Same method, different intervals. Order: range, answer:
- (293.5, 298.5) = 28.7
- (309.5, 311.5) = 29.2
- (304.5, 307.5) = 29.3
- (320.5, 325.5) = 27.8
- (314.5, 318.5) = 28.1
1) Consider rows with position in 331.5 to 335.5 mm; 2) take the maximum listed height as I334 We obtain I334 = 31.73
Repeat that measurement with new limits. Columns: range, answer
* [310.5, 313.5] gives 30.04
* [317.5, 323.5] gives 28.5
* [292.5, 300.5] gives 29.96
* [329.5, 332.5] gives 30.85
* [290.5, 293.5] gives 28.65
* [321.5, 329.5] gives 29.07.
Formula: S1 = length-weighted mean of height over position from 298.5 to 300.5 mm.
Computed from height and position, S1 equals 28.8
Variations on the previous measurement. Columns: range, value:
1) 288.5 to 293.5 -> 27.9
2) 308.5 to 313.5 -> 29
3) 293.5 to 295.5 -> 28.1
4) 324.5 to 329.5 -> 27.9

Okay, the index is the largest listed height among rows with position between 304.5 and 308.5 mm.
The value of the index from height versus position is 29.86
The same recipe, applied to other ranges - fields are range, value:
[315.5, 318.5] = 28.6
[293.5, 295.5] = 28.13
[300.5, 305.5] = 30.23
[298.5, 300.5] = 29.51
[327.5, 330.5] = 30.51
